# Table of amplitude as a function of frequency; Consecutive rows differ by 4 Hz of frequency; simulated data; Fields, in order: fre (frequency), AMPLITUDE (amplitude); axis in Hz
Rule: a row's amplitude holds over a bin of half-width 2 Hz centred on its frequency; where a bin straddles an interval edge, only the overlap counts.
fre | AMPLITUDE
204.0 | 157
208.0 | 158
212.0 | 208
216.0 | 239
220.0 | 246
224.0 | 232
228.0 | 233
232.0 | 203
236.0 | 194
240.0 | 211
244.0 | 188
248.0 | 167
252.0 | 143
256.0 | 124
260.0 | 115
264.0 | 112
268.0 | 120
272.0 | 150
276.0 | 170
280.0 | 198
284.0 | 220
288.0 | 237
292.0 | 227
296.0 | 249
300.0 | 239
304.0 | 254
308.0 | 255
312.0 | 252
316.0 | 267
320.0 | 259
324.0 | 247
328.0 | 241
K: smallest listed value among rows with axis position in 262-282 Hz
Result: 112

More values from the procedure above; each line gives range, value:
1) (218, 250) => 167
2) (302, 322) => 252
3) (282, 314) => 220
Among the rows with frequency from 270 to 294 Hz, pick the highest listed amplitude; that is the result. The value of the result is 237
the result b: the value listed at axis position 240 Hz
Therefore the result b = 211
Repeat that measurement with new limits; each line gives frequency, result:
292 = 227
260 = 115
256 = 124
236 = 194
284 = 220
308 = 255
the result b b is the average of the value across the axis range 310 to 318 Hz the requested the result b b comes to 260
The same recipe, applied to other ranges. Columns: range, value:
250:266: 124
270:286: 184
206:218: 202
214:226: 239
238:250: 189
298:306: 246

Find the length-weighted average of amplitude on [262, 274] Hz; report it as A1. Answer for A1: 127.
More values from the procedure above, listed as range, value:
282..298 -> 233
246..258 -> 145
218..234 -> 228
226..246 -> 206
